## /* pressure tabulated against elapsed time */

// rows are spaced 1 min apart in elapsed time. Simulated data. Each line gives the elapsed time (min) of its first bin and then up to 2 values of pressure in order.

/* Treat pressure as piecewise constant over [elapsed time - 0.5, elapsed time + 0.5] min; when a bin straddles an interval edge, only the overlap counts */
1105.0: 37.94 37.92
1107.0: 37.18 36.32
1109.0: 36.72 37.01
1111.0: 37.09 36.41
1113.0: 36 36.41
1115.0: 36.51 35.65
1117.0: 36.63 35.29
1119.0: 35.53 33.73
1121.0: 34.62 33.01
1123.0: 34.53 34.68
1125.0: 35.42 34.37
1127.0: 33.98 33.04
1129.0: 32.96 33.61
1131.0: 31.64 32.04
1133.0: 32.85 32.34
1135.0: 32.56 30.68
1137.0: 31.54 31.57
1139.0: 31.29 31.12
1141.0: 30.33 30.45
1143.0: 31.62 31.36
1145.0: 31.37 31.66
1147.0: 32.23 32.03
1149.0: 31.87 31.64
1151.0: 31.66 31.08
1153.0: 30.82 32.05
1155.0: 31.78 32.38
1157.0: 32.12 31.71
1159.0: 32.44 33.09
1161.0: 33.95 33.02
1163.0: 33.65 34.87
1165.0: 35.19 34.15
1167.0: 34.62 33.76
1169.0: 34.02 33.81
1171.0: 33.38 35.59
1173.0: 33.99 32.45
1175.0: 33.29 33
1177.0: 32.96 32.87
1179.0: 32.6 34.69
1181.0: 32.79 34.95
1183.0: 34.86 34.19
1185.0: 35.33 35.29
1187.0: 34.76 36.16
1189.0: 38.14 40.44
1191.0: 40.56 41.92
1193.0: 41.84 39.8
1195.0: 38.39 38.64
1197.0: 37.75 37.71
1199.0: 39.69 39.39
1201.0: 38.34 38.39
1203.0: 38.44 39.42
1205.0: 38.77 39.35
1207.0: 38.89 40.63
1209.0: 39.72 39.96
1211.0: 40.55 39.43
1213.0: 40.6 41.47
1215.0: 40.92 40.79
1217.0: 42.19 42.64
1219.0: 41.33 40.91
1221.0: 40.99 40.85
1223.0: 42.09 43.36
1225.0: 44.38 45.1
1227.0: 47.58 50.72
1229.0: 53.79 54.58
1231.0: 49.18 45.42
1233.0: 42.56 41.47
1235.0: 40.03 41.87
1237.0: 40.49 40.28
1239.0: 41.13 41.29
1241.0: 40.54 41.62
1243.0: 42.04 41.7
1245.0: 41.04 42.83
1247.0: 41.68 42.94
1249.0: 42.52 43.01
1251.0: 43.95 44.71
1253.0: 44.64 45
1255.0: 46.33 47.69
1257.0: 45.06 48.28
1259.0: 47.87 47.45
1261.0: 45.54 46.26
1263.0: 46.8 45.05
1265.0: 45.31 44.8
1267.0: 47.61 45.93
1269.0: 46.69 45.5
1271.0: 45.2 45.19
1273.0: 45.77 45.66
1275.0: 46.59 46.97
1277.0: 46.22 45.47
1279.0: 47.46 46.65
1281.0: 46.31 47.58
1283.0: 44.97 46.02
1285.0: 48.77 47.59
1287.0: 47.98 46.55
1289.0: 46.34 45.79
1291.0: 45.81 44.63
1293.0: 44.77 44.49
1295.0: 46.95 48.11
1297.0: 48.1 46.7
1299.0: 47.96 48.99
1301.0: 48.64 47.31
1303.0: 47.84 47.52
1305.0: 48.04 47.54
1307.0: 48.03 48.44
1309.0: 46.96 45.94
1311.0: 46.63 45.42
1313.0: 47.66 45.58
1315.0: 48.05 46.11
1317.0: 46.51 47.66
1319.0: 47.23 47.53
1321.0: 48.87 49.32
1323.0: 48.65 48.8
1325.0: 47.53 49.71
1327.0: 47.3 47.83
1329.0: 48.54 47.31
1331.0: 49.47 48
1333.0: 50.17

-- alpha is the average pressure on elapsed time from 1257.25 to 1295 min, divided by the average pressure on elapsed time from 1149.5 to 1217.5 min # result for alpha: 1.28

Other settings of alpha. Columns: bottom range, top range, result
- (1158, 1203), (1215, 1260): 1.23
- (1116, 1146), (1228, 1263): 1.35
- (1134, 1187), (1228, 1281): 1.37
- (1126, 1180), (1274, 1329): 1.45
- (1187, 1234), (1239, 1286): 1.09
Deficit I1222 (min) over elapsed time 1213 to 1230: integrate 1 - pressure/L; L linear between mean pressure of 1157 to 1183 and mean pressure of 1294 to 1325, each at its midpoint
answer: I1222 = -2.25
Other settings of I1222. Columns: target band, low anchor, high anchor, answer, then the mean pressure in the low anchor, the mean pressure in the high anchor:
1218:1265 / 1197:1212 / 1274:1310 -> -1.95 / 39.2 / 46.9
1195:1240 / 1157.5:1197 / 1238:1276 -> -2.09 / 35.2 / 44.6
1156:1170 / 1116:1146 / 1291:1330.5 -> 0.77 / 32.9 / 47.4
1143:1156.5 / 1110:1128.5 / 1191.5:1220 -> 1.90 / 35.2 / 39.9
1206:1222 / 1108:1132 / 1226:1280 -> 0.52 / 35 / 45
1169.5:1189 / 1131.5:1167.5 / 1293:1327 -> 0.49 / 32.2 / 47.5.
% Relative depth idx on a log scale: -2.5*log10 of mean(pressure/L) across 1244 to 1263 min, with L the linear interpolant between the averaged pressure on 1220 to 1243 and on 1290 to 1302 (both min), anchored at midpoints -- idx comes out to 0.003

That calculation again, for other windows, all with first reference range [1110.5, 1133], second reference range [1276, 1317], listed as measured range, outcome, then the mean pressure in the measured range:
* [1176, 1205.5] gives 0.07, 37.1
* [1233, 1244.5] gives 0.04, 41.2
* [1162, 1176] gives 0.12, 34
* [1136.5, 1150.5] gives 0.15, 31.4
